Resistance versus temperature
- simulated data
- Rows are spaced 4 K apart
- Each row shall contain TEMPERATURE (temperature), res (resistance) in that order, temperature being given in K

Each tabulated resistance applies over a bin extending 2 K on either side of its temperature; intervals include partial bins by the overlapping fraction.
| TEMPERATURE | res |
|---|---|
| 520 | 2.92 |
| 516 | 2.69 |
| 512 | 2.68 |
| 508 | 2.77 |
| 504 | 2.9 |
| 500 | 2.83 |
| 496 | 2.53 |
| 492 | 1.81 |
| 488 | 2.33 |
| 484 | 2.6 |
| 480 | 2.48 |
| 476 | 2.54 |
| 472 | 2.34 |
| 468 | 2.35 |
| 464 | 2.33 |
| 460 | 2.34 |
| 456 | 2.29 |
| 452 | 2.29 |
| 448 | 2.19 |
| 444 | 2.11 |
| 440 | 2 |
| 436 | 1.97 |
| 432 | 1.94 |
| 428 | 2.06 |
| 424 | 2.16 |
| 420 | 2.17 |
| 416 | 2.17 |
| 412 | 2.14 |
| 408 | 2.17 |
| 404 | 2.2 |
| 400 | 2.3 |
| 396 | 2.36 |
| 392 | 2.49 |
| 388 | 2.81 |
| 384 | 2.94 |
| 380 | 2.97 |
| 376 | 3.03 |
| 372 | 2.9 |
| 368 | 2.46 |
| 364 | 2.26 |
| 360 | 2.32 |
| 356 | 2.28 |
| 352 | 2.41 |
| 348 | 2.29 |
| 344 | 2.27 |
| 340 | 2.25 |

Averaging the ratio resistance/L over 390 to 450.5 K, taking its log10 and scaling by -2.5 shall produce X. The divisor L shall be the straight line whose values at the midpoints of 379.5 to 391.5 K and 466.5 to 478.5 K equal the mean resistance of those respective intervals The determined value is 0.231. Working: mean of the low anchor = 2.85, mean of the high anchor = 2.42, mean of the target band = 2.16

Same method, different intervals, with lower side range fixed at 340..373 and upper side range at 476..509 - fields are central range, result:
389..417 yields 0.07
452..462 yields 0.08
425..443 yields 0.22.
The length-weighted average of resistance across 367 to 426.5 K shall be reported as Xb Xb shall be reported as 2.48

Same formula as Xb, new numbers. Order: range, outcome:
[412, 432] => 2.12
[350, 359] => 2.34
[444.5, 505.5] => 2.4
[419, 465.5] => 2.15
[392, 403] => 2.35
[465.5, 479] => 2.41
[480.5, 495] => 2.29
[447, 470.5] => 2.3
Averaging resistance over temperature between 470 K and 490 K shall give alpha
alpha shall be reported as 2.46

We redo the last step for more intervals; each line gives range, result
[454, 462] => 2.31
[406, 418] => 2.16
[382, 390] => 2.88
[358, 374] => 2.48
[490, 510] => 2.57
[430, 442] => 1.97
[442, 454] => 2.2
